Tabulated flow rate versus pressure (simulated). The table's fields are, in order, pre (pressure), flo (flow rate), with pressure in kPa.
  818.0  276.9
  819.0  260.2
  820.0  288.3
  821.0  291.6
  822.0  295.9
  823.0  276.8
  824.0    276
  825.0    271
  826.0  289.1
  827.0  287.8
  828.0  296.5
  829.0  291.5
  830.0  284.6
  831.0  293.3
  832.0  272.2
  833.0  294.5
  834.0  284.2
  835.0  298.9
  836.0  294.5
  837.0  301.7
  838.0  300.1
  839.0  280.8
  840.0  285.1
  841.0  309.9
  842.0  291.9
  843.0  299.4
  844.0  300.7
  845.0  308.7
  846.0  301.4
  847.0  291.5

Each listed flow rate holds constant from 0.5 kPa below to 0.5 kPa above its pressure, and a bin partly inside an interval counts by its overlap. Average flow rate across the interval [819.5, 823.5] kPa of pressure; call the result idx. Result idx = 288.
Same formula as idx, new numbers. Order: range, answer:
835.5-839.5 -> 294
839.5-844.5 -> 297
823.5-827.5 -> 281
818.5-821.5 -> 280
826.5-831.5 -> 291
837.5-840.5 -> 289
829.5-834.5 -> 286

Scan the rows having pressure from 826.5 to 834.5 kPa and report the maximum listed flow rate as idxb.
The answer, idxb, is 296.5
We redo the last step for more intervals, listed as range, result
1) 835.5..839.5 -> 301.7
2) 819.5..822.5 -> 295.9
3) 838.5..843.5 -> 309.9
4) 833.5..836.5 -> 298.9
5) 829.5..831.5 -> 293.3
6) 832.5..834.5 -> 294.5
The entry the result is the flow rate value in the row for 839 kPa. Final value 280.8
